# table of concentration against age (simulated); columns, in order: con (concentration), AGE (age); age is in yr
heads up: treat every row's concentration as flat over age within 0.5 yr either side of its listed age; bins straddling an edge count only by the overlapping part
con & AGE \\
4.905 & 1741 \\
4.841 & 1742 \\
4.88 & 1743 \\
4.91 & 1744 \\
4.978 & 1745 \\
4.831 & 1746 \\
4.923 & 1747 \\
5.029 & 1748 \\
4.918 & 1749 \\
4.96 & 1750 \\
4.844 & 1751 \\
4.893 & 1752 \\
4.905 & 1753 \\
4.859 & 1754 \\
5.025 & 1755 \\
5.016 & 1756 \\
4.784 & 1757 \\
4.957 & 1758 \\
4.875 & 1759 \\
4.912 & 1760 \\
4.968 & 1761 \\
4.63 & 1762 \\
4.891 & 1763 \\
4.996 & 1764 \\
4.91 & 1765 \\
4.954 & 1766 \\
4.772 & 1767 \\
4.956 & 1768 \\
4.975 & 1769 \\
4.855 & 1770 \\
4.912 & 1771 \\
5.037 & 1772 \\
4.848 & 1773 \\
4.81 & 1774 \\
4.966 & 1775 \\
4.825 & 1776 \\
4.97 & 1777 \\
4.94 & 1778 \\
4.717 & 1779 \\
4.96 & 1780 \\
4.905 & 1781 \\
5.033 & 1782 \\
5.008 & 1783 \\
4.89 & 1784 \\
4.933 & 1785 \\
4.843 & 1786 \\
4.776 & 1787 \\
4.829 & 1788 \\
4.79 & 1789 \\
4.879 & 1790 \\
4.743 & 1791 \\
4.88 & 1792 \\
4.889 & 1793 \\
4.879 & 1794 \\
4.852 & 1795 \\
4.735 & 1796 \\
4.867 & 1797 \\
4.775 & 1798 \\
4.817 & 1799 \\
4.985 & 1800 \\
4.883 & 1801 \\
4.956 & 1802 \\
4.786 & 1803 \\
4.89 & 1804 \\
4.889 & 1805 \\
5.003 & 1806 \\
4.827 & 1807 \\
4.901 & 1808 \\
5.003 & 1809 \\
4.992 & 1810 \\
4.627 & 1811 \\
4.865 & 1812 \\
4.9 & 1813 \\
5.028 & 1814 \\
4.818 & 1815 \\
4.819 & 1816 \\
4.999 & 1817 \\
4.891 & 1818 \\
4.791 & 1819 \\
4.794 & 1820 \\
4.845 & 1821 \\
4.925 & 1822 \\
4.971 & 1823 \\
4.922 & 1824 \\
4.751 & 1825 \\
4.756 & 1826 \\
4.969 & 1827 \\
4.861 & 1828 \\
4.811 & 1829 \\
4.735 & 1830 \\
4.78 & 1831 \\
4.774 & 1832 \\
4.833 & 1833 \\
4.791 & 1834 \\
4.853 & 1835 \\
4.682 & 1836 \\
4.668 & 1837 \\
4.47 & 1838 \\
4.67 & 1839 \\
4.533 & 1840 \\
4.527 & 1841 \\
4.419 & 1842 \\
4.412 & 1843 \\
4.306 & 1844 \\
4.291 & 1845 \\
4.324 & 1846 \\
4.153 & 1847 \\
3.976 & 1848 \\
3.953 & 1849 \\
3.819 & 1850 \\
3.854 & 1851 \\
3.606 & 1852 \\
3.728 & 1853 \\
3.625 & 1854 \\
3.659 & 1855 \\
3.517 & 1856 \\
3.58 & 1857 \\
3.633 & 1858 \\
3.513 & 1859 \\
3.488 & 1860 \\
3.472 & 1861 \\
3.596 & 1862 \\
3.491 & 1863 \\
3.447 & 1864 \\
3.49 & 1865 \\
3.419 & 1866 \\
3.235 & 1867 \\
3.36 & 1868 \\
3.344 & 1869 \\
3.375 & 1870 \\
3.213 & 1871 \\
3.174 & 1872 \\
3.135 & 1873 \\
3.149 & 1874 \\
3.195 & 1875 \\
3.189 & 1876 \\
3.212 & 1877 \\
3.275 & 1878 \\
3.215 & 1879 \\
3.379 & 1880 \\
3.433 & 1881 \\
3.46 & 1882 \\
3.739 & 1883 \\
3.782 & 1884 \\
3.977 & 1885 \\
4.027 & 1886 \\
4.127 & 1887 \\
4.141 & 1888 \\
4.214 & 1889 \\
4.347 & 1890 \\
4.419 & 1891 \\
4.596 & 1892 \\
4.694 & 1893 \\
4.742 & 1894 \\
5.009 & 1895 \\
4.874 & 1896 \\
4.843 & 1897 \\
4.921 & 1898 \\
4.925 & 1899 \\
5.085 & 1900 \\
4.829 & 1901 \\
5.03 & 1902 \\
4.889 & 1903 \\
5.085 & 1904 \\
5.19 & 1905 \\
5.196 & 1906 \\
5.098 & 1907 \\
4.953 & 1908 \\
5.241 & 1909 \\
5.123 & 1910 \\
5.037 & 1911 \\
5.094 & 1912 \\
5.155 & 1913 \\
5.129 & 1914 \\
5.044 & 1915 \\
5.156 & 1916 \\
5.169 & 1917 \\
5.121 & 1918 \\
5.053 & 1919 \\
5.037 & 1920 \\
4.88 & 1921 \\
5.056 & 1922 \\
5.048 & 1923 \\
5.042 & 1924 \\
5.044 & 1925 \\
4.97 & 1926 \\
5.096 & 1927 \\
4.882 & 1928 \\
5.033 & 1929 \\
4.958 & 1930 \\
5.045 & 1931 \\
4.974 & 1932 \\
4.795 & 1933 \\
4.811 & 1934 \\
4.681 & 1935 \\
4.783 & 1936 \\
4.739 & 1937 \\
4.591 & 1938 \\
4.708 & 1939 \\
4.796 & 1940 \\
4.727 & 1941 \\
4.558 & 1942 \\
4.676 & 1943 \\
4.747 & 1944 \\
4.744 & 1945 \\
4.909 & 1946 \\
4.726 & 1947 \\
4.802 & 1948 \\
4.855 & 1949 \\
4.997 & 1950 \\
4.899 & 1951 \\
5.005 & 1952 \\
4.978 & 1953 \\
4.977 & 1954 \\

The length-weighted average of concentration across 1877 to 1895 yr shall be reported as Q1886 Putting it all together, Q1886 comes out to 3.98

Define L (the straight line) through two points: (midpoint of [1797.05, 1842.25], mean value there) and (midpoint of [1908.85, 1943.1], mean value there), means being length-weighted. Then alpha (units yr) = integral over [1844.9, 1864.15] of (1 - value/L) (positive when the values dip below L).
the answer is 4.5 yr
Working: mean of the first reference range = 4.82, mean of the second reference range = 4.95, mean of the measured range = 3.73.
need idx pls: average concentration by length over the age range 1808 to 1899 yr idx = 4.19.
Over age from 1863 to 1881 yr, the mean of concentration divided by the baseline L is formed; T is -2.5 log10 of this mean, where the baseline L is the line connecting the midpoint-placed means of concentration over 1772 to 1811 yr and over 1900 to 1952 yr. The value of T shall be 0.44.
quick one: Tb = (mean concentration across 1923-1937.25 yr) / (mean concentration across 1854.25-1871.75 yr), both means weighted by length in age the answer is 1.42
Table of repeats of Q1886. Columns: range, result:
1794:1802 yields 4.85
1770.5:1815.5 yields 4.88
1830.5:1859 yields 4.22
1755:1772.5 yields 4.91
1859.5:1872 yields 3.4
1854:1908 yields 3.98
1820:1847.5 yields 4.67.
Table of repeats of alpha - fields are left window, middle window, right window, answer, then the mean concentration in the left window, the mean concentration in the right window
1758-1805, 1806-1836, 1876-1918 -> -0.56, 4.88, 4.55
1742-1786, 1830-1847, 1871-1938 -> 0.54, 4.91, 4.56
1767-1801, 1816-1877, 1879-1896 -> 4.52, 4.88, 4.13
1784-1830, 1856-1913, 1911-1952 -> 9.42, 4.86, 4.92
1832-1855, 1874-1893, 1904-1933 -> 3.78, 4.29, 5.06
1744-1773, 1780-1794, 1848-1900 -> -0.74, 4.91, 3.79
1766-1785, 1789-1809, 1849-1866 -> -1.47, 4.91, 3.6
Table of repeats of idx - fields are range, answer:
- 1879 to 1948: 4.74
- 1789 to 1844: 4.81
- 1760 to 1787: 4.9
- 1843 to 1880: 3.57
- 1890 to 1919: 4.98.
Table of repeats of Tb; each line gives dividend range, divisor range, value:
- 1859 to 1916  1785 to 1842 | 0.86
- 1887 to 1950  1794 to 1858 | 1.06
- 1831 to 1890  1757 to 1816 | 0.79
